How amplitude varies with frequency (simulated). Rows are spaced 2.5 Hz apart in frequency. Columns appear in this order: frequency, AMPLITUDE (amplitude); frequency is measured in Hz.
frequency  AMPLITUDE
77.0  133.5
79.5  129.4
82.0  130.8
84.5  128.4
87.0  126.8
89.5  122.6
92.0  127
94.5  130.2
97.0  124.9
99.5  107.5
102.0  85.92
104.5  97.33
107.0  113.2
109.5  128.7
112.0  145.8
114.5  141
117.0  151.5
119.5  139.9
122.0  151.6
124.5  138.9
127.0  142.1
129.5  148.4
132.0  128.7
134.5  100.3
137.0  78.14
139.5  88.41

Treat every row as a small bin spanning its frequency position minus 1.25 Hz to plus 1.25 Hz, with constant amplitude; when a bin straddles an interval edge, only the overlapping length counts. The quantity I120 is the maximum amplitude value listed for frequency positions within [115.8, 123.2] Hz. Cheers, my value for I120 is 151.6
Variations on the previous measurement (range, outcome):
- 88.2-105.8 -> 130.2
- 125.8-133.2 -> 148.4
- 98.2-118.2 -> 151.5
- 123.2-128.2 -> 142.1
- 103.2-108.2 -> 113.2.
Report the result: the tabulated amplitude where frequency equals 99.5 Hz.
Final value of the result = 107.5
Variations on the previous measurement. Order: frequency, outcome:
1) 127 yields 142.1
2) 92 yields 127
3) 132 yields 128.7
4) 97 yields 124.9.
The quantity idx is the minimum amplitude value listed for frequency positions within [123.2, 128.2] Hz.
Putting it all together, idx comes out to 138.9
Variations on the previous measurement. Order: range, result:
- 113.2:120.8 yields 139.9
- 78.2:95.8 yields 122.6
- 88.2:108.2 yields 85.92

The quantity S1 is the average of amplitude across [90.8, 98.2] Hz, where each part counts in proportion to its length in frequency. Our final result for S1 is 127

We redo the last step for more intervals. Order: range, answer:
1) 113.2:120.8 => 144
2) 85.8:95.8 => 127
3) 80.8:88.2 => 129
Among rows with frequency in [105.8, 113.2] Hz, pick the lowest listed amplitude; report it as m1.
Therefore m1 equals 113.2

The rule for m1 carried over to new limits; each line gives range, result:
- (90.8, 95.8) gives 127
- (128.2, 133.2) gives 128.7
